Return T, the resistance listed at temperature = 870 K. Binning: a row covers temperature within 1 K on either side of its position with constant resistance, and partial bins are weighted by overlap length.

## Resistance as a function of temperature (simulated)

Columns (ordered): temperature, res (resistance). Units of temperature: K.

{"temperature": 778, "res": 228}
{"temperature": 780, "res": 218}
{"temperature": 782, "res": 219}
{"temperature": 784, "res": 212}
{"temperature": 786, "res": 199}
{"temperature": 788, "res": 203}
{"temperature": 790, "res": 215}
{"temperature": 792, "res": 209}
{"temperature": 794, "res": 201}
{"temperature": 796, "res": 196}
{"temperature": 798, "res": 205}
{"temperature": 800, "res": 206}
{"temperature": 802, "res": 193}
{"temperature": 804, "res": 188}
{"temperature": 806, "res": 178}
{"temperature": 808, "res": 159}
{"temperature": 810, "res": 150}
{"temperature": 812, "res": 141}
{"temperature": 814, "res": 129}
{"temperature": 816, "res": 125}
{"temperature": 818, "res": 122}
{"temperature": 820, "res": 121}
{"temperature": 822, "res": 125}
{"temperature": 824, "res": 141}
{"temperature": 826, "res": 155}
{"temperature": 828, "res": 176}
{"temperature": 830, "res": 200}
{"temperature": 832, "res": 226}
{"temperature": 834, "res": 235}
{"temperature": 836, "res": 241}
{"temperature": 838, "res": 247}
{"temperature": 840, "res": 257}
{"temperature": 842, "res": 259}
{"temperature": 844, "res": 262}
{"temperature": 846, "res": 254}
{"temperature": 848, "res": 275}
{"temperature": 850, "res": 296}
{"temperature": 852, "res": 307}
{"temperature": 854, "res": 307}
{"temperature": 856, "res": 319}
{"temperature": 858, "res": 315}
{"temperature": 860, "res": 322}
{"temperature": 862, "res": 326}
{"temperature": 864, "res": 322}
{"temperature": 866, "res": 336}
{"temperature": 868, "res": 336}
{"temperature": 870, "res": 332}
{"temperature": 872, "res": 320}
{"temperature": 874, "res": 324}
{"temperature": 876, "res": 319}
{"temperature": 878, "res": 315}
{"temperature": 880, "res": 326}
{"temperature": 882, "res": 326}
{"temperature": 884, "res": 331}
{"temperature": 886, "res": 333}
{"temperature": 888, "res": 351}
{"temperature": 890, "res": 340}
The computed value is 332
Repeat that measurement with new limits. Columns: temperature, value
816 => 125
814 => 129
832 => 226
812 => 141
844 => 262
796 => 196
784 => 212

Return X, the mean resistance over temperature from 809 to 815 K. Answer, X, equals 140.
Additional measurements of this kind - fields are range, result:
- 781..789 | 208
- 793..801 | 202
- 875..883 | 322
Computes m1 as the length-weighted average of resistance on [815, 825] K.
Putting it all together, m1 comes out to 127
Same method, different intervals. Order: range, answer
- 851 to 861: 314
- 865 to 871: 335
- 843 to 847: 258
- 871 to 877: 321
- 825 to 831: 177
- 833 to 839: 241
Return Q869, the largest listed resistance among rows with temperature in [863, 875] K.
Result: 336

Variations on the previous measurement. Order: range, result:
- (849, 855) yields 307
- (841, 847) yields 262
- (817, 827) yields 155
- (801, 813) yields 193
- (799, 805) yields 206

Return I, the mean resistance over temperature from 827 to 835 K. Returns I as 209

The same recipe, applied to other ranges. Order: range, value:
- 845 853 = 283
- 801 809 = 180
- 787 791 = 209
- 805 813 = 157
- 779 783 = 218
